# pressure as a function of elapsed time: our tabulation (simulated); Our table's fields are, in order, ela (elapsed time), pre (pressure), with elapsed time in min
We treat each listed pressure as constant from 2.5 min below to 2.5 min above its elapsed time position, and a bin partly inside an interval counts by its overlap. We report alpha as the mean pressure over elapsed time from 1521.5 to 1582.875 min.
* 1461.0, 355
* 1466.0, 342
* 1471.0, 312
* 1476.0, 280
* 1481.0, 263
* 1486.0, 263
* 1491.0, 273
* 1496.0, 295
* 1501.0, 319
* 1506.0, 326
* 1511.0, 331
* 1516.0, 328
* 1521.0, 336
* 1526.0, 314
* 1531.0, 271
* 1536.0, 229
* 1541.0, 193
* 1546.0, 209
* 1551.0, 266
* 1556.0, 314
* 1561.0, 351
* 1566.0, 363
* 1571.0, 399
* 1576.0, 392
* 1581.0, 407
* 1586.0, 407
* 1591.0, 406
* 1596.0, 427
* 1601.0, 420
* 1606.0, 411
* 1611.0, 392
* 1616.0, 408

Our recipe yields 309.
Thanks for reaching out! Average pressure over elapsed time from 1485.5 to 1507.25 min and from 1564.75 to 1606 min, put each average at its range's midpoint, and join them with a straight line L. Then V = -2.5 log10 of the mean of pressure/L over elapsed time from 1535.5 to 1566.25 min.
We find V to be 0.32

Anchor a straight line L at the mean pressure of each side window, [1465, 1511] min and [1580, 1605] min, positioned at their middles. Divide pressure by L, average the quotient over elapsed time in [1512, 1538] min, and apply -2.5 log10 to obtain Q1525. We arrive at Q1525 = 0.13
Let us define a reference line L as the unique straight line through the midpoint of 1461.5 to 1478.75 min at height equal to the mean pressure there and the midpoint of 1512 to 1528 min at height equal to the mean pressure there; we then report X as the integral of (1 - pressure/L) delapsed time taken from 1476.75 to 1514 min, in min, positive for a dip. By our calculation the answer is 3.03 min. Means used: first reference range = 316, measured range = 295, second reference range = 327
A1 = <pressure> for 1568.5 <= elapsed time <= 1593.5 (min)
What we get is 402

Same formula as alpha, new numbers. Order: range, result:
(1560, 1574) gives 374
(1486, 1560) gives 287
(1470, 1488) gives 277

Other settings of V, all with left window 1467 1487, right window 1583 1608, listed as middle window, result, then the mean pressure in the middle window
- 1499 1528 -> -0.004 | 326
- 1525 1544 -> 0.374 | 246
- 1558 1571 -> 0.051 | 363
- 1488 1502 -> 0.048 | 292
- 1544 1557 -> 0.375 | 259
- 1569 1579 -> -0.014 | 396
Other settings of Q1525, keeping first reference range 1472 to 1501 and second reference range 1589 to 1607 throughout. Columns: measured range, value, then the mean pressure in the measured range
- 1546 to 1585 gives 0.090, 349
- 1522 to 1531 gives 0.080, 306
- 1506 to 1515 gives -0.066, 329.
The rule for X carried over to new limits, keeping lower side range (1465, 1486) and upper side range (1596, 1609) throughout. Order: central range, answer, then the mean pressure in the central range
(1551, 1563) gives 1.8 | 318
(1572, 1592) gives -0.3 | 402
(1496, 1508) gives 0.0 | 317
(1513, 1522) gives 0.1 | 331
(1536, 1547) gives 4.6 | 206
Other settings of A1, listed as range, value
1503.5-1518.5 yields 328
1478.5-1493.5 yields 266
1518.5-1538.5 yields 288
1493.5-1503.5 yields 307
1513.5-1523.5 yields 332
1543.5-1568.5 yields 301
